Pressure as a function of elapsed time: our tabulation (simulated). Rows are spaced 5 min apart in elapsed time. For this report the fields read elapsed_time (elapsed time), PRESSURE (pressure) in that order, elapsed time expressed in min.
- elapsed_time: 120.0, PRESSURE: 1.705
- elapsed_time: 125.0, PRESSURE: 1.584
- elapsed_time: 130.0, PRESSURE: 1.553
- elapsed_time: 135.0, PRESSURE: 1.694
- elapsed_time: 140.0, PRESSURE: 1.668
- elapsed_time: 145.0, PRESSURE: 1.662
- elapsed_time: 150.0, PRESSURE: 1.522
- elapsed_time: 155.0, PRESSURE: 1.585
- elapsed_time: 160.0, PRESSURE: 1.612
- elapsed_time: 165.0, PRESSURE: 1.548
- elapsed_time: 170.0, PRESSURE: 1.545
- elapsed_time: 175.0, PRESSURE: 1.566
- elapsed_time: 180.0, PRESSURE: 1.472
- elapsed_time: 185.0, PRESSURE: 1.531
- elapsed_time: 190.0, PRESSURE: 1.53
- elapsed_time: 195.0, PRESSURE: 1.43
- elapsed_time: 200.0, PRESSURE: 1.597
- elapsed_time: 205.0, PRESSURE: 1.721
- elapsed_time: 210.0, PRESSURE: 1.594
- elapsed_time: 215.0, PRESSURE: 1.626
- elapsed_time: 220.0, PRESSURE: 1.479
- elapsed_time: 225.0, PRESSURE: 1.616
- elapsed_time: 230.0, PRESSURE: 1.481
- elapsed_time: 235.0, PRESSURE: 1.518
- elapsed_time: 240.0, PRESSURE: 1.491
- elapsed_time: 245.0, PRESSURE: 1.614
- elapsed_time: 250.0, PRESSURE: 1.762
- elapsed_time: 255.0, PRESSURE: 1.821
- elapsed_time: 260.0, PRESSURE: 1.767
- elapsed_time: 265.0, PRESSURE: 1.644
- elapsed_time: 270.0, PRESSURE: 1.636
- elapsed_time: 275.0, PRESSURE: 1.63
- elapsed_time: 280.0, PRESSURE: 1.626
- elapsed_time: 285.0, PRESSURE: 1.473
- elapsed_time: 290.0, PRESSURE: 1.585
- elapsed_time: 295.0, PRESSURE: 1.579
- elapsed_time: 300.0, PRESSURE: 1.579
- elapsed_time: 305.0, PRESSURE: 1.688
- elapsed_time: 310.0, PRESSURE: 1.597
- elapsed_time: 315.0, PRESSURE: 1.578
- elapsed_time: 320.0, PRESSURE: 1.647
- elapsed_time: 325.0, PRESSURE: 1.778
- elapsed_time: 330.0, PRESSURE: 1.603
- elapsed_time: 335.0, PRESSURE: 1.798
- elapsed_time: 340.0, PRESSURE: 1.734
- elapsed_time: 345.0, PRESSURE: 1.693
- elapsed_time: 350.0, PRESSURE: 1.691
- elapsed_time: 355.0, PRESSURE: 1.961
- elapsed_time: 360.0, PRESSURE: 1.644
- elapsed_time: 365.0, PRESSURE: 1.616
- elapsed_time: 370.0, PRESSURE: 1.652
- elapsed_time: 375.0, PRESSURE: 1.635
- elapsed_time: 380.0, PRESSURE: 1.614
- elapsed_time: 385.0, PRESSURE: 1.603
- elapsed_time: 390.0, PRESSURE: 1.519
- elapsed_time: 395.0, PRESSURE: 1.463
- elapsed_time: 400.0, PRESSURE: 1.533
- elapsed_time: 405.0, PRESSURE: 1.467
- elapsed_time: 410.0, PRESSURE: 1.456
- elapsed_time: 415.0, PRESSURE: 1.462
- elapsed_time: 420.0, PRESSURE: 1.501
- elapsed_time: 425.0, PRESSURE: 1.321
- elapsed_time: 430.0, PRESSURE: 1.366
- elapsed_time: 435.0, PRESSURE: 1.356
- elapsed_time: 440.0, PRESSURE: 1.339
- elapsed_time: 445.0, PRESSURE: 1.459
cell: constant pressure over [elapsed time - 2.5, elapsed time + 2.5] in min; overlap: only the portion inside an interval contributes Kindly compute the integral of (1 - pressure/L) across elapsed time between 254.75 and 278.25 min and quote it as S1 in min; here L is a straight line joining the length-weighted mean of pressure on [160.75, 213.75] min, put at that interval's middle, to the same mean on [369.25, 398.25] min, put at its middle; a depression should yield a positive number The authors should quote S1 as -1.8 min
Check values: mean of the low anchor 1.56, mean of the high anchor 1.58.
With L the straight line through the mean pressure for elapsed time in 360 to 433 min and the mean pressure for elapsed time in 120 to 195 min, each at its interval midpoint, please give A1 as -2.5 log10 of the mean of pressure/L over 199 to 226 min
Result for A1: -0.03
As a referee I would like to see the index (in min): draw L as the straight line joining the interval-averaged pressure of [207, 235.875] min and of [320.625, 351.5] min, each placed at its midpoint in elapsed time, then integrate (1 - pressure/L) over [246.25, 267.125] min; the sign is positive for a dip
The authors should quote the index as -1.8 min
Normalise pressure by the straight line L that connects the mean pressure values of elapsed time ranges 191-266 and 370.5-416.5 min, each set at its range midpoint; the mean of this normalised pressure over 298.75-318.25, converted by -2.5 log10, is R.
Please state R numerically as -0.03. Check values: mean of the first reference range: 1.61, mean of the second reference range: 1.53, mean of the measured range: 1.61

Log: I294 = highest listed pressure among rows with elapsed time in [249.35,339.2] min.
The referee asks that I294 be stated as 1.821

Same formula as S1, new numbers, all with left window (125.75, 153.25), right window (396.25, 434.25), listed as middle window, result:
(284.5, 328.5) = -3.15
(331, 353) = -3.53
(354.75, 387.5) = -4.16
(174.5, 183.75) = 0.47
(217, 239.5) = 0.53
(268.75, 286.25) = -0.78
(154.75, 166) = 0.12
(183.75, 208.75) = 0.24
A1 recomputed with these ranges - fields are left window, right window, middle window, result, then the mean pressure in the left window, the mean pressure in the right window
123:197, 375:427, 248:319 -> -0.07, 1.57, 1.5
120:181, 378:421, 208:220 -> -0.01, 1.59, 1.51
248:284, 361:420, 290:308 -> 0.03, 1.69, 1.55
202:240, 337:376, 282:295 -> 0.07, 1.57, 1.71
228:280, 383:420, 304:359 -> -0.09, 1.64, 1.5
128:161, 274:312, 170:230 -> 0.03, 1.61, 1.59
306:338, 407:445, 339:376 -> -0.08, 1.67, 1.4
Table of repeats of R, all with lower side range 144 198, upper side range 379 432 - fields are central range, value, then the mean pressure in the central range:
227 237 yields 0.02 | 1.5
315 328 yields -0.12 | 1.68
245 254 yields -0.14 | 1.73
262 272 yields -0.09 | 1.65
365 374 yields -0.10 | 1.64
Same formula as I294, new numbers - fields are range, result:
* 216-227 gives 1.616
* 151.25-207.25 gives 1.721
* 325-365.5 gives 1.961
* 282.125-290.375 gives 1.585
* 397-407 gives 1.533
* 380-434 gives 1.614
